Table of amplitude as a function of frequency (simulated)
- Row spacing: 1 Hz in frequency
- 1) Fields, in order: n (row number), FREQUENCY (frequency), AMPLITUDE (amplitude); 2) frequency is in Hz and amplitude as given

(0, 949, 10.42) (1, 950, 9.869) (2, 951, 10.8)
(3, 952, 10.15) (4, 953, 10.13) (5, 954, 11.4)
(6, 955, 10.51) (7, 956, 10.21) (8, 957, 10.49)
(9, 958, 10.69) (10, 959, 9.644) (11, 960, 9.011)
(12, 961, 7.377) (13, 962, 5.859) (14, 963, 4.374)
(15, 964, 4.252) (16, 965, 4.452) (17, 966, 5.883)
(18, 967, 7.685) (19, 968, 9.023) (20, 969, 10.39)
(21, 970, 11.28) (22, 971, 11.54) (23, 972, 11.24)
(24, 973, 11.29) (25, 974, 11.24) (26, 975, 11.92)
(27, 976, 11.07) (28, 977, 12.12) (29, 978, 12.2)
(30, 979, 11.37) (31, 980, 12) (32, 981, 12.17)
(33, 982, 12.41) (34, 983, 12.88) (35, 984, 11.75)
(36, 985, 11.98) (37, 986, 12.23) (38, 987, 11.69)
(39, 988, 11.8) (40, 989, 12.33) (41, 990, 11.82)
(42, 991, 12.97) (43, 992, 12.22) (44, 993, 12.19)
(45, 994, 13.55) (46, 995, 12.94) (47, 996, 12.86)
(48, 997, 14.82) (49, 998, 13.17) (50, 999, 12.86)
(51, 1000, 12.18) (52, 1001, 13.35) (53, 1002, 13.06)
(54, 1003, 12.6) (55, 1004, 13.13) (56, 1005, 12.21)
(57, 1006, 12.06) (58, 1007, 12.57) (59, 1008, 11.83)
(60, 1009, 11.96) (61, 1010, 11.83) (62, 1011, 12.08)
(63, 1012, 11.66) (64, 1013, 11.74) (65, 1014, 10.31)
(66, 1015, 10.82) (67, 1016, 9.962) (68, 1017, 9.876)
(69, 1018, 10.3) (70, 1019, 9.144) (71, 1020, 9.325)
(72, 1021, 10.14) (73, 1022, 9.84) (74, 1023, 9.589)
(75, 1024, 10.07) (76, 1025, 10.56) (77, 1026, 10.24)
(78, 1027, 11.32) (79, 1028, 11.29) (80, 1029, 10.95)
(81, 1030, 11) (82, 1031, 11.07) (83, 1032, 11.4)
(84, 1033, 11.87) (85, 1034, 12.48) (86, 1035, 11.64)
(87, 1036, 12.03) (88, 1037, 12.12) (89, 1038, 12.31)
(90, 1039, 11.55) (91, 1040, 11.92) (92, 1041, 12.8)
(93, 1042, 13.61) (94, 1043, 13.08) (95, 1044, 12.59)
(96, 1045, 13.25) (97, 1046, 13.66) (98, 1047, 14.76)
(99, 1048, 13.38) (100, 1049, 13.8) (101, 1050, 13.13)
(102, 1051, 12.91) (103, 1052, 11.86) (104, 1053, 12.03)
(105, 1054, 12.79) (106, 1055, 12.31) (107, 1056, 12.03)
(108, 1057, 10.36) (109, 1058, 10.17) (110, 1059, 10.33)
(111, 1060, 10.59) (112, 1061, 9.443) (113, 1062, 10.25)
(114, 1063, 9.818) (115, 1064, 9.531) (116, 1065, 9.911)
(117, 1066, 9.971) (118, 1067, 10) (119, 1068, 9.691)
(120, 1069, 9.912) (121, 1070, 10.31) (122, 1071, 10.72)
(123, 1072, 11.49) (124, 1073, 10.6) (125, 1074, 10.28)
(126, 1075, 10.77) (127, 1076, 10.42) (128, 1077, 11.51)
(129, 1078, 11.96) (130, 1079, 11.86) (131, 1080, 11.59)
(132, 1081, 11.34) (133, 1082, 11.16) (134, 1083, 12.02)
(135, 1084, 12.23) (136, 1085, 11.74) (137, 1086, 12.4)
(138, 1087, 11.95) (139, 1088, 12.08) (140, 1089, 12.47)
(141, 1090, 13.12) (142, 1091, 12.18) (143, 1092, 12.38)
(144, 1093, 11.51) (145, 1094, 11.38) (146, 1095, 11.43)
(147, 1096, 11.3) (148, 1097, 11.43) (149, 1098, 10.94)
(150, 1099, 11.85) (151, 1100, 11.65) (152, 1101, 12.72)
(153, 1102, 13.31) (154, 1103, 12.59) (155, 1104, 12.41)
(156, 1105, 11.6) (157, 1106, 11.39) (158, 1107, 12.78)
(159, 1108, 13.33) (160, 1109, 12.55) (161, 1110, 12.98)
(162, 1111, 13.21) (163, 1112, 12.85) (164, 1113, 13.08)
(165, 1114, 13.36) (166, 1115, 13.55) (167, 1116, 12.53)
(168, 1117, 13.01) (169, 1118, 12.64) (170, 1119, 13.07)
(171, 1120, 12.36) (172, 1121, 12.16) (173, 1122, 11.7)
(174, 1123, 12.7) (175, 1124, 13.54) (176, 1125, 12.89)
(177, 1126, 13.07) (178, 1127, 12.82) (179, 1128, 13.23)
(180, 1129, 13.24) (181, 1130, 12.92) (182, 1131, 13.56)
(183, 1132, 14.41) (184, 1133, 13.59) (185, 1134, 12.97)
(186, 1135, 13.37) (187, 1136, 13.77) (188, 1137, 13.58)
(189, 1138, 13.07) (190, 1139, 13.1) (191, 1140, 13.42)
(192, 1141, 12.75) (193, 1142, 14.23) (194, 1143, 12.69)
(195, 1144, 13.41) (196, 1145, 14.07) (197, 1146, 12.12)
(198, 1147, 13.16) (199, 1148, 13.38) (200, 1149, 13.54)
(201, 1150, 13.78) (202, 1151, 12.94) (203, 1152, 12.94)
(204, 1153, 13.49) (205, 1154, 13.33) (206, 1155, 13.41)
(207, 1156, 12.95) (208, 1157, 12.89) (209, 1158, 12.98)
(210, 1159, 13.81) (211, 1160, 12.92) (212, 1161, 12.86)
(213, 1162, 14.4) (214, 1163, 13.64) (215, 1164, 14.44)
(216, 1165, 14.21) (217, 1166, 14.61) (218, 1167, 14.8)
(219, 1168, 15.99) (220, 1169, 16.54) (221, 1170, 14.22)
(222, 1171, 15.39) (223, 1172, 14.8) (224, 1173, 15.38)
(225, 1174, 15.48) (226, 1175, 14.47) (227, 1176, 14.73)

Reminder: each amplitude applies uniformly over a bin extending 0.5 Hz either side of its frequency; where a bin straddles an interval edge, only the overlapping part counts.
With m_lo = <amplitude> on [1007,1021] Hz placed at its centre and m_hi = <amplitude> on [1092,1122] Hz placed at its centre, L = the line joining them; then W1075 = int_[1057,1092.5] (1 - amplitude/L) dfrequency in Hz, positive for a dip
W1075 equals 2.5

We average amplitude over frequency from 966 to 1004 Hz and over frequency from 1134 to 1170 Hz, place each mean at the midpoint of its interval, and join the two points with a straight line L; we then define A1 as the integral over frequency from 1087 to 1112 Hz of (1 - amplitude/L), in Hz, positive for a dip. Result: 1.7 Hz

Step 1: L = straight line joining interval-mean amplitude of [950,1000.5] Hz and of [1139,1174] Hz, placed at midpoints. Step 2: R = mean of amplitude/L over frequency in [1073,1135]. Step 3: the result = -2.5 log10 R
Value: 0.05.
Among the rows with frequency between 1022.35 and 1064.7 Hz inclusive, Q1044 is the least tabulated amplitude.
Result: 9.443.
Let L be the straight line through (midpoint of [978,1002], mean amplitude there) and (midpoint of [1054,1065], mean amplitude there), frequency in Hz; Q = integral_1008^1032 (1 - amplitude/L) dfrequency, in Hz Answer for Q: 2.00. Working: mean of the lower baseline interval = 12.5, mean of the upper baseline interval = 10.6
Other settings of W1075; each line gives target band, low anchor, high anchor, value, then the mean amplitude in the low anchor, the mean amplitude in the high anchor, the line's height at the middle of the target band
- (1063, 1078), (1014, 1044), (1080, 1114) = 1.74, 11.1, 12.2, 11.8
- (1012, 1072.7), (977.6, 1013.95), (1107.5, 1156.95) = 6.62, 12.4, 13.1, 12.6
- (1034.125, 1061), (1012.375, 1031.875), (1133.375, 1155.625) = -3.13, 10.4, 13.3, 11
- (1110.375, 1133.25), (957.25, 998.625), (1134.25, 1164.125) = -0.16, 10.8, 13.3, 12.9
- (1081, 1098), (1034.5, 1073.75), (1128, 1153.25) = 0.59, 11.6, 13.3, 12.3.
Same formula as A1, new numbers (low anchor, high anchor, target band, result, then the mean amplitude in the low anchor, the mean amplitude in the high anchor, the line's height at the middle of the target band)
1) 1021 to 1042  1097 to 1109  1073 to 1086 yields 0.56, 11.3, 12.2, 11.9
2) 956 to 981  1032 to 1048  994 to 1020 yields -1.88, 9.5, 12.6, 11.2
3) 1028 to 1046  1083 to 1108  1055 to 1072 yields 2.53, 12.1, 12.1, 12.1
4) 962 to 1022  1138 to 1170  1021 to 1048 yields 0.10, 11.2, 13.6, 11.8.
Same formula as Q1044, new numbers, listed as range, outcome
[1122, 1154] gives 11.7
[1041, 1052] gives 11.86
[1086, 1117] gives 10.94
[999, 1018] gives 9.876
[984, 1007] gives 11.69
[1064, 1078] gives 9.531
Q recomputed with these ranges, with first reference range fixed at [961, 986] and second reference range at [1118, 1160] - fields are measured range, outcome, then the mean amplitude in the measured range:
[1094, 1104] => 0.4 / 11.9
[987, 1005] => -4.0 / 12.8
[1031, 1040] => -0.6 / 11.9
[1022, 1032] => 0.3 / 10.7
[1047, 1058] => -0.9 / 12.5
